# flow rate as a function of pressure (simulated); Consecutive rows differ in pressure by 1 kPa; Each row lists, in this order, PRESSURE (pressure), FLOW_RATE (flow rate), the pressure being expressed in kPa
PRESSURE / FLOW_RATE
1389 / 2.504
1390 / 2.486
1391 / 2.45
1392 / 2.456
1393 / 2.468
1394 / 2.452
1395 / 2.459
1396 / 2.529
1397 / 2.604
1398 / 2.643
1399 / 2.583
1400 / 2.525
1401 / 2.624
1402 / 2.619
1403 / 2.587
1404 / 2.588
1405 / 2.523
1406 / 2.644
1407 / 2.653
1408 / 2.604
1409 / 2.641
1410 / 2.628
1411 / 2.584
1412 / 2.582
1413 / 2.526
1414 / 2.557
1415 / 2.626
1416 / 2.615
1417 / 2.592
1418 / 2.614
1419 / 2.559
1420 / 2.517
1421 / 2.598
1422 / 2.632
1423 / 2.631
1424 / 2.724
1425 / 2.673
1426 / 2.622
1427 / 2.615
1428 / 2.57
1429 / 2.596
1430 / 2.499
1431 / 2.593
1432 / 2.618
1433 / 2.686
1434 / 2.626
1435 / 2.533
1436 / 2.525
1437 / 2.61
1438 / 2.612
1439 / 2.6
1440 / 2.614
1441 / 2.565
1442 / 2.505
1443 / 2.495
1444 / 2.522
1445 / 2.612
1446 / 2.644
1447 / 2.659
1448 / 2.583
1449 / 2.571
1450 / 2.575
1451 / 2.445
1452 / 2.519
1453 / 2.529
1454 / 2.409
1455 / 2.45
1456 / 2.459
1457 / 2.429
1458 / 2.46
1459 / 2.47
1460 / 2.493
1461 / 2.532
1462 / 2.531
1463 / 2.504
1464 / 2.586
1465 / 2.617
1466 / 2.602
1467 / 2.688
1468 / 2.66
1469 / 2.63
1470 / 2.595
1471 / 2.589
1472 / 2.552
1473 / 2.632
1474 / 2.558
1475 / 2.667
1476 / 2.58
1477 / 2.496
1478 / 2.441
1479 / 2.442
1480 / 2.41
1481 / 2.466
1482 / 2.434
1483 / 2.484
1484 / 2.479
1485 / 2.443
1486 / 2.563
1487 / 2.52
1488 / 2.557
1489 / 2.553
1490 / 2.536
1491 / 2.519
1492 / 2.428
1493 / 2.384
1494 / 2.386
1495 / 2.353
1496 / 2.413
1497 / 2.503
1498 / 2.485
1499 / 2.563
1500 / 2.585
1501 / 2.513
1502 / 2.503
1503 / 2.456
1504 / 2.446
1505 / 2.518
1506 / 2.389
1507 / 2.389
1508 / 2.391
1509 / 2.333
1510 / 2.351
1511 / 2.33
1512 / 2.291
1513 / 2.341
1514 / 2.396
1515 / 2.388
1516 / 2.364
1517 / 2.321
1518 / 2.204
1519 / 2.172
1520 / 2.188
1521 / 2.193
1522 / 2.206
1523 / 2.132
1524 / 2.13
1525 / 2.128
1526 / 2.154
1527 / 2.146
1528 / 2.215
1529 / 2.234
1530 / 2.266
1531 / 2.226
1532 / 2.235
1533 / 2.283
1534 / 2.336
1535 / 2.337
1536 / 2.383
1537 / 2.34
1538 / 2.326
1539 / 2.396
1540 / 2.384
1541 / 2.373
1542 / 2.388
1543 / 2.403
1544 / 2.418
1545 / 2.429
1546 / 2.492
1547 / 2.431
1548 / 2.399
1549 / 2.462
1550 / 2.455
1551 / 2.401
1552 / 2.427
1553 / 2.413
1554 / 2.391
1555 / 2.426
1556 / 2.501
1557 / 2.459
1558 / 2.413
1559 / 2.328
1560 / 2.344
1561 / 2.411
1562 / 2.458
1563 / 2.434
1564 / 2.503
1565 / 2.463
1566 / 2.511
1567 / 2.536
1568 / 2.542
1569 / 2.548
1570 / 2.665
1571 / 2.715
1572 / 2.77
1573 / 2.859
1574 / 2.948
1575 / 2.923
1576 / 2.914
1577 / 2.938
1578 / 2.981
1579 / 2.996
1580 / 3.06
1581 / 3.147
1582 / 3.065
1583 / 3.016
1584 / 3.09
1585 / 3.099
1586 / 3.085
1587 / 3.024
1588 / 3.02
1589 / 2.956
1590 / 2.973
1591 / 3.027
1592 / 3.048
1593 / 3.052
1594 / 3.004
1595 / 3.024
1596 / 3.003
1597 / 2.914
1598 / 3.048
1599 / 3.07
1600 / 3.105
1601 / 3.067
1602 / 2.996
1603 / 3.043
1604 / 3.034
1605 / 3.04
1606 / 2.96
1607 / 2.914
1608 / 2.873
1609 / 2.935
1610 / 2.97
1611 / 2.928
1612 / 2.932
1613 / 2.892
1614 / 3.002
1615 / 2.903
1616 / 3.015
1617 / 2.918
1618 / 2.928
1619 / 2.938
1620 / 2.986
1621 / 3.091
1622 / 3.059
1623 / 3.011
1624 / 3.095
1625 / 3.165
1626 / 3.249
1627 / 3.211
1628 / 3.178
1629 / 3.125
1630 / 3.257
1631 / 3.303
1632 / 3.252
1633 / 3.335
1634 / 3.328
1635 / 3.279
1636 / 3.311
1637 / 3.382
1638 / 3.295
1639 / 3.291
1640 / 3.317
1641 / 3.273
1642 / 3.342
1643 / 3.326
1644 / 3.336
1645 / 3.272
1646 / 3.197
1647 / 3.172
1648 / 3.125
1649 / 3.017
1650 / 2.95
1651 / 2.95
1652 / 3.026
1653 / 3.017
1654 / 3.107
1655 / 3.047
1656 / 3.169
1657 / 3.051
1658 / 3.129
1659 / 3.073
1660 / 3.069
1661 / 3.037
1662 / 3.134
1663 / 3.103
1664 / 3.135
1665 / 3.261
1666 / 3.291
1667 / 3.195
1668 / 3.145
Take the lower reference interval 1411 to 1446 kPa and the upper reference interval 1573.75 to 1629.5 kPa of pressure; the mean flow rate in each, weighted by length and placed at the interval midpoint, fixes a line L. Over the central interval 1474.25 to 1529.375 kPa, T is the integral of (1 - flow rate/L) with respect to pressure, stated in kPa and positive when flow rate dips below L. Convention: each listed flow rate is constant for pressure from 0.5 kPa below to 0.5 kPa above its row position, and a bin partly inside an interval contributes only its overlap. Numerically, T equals 7.51 kPa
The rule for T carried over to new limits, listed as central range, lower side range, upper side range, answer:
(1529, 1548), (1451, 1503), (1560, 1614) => 2.6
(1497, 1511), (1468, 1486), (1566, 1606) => 1.0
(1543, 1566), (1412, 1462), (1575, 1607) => 3.8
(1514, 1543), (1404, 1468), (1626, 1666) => 5.8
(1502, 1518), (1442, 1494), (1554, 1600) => 1.6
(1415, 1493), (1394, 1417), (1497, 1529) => -2.7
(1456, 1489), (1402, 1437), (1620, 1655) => 2.5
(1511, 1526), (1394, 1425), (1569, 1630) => 3.1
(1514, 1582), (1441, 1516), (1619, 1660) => 8.2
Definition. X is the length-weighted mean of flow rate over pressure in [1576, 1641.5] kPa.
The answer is 3.07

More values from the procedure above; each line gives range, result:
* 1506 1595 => 2.53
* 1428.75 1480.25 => 2.55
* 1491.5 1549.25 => 2.35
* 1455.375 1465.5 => 2.51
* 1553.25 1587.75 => 2.72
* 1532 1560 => 2.4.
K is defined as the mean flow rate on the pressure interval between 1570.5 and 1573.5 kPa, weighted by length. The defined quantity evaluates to 2.78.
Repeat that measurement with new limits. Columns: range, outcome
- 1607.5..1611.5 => 2.93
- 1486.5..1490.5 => 2.54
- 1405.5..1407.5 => 2.65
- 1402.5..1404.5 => 2.59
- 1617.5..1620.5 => 2.95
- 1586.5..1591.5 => 3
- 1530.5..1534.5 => 2.27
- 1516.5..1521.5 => 2.22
